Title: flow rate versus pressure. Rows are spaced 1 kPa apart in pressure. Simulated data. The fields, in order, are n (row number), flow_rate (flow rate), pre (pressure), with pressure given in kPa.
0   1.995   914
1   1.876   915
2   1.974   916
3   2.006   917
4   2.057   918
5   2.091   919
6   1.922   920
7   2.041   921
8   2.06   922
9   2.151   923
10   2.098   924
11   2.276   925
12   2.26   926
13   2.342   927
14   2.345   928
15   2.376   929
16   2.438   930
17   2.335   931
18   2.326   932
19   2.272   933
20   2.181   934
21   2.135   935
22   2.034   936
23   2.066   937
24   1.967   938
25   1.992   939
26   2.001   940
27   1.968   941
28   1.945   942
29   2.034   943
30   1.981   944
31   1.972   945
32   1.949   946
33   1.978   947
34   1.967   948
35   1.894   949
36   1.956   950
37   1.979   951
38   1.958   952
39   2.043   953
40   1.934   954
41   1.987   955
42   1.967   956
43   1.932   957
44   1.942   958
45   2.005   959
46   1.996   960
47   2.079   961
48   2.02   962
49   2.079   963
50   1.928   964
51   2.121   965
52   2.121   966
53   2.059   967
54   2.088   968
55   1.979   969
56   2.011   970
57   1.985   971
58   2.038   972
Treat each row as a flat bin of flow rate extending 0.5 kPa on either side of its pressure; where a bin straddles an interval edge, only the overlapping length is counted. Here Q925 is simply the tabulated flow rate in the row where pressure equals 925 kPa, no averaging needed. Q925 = 2.276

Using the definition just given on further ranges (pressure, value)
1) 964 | 1.928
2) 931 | 2.335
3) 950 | 1.956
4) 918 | 2.057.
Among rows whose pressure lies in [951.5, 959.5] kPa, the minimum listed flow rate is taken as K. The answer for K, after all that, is 1.932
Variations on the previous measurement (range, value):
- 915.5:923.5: 1.922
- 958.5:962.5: 1.996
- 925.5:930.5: 2.26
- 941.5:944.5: 1.945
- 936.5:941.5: 1.967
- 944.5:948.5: 1.949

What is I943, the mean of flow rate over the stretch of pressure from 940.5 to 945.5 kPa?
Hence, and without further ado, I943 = 1.98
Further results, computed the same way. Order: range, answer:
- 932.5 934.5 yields 2.23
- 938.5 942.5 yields 1.98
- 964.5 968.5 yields 2.1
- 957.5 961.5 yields 2.01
